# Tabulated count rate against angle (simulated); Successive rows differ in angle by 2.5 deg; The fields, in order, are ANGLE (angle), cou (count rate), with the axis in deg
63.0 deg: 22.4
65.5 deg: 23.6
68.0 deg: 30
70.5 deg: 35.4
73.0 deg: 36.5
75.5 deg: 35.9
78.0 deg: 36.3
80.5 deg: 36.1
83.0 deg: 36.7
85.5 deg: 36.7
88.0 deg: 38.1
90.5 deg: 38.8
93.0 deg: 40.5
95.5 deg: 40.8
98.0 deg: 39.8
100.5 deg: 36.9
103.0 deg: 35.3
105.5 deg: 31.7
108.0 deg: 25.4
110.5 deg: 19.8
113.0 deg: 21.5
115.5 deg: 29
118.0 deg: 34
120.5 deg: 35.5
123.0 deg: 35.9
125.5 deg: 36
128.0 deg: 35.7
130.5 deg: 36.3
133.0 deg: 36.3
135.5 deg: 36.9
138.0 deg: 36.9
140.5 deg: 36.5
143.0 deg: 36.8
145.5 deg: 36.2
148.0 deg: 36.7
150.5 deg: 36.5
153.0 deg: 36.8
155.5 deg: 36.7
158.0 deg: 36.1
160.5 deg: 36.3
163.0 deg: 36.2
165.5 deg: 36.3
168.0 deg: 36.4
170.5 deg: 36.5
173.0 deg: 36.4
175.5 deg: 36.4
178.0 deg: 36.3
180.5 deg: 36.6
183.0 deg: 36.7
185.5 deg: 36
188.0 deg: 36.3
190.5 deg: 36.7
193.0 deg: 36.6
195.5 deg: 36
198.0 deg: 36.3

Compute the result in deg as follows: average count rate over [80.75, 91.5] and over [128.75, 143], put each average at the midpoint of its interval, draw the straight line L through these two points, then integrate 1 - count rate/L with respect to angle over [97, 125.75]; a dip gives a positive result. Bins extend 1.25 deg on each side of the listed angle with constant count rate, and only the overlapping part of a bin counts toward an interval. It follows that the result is 4.3 deg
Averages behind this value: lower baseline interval 37.4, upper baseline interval 36.6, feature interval 31.5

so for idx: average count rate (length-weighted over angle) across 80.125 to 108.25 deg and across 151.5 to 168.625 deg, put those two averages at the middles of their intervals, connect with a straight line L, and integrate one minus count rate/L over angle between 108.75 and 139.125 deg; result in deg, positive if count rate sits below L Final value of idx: 3.26 deg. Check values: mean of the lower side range 36.8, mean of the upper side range 36.4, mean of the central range 32.7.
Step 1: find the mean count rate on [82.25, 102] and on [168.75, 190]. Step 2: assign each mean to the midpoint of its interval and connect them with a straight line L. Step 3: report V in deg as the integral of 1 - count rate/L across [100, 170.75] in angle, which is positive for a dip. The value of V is 5.9 deg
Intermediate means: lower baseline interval 38.5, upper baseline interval 36.4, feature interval 34.3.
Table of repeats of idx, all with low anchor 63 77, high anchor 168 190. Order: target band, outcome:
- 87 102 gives -3.00 deg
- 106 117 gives 2.86 deg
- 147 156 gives -0.39 deg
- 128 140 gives -0.74 deg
